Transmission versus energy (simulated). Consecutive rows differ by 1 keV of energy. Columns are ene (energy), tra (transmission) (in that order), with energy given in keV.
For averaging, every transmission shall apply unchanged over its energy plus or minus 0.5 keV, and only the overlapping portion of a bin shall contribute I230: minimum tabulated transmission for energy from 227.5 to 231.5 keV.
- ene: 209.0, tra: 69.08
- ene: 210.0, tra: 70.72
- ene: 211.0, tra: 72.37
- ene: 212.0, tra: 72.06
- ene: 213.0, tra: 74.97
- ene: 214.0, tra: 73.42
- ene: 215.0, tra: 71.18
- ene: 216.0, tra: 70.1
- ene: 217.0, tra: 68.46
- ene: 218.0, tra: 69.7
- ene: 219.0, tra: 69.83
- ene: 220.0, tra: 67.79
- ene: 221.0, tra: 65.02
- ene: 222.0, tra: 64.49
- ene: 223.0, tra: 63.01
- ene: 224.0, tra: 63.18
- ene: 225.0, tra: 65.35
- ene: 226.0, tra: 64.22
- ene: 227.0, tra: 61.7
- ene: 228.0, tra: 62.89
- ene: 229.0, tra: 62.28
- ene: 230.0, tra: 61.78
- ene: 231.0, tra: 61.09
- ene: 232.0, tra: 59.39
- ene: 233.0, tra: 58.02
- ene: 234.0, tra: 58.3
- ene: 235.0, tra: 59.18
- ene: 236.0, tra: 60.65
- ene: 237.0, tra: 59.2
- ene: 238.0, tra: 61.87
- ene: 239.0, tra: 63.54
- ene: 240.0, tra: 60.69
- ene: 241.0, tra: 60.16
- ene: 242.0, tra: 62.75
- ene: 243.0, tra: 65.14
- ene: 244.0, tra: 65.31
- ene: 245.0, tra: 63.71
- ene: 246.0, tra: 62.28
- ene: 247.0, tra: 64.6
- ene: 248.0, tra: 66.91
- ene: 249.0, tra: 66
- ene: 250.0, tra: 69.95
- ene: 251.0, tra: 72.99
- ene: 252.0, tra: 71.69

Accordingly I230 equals 61.09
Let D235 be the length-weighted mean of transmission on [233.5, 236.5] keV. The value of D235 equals 59.4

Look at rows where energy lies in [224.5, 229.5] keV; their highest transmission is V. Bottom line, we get 65.35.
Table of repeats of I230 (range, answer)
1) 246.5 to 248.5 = 64.6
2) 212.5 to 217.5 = 68.46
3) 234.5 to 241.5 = 59.18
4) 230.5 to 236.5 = 58.02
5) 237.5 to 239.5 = 61.87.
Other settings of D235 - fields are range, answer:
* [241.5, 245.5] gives 64.2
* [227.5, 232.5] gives 61.5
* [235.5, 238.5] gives 60.6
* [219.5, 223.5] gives 65.1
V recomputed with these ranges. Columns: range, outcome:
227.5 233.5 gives 62.89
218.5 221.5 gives 69.83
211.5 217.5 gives 74.97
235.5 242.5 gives 63.54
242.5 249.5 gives 66.91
